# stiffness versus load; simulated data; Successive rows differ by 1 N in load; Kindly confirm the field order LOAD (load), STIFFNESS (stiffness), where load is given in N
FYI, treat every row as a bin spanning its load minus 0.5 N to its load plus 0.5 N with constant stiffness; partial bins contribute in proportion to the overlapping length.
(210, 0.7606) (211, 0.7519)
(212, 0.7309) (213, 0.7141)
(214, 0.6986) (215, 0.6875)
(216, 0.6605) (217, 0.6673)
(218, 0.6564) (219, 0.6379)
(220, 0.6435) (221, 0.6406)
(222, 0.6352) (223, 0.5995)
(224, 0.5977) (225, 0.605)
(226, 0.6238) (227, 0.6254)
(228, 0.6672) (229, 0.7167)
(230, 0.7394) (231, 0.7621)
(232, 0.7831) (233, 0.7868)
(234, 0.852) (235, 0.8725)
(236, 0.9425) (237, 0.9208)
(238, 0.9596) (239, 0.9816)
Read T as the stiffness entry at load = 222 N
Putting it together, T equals 0.6352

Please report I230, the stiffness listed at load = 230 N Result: 0.7394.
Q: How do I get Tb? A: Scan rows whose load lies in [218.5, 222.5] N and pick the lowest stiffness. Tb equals 0.6352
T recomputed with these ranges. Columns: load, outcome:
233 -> 0.7868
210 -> 0.7606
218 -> 0.6564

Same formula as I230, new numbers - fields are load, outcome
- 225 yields 0.605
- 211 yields 0.7519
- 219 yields 0.6379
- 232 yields 0.7831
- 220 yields 0.6435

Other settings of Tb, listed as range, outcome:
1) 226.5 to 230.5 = 0.6254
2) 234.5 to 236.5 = 0.8725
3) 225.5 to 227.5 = 0.6238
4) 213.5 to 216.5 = 0.6605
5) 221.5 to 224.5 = 0.5977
